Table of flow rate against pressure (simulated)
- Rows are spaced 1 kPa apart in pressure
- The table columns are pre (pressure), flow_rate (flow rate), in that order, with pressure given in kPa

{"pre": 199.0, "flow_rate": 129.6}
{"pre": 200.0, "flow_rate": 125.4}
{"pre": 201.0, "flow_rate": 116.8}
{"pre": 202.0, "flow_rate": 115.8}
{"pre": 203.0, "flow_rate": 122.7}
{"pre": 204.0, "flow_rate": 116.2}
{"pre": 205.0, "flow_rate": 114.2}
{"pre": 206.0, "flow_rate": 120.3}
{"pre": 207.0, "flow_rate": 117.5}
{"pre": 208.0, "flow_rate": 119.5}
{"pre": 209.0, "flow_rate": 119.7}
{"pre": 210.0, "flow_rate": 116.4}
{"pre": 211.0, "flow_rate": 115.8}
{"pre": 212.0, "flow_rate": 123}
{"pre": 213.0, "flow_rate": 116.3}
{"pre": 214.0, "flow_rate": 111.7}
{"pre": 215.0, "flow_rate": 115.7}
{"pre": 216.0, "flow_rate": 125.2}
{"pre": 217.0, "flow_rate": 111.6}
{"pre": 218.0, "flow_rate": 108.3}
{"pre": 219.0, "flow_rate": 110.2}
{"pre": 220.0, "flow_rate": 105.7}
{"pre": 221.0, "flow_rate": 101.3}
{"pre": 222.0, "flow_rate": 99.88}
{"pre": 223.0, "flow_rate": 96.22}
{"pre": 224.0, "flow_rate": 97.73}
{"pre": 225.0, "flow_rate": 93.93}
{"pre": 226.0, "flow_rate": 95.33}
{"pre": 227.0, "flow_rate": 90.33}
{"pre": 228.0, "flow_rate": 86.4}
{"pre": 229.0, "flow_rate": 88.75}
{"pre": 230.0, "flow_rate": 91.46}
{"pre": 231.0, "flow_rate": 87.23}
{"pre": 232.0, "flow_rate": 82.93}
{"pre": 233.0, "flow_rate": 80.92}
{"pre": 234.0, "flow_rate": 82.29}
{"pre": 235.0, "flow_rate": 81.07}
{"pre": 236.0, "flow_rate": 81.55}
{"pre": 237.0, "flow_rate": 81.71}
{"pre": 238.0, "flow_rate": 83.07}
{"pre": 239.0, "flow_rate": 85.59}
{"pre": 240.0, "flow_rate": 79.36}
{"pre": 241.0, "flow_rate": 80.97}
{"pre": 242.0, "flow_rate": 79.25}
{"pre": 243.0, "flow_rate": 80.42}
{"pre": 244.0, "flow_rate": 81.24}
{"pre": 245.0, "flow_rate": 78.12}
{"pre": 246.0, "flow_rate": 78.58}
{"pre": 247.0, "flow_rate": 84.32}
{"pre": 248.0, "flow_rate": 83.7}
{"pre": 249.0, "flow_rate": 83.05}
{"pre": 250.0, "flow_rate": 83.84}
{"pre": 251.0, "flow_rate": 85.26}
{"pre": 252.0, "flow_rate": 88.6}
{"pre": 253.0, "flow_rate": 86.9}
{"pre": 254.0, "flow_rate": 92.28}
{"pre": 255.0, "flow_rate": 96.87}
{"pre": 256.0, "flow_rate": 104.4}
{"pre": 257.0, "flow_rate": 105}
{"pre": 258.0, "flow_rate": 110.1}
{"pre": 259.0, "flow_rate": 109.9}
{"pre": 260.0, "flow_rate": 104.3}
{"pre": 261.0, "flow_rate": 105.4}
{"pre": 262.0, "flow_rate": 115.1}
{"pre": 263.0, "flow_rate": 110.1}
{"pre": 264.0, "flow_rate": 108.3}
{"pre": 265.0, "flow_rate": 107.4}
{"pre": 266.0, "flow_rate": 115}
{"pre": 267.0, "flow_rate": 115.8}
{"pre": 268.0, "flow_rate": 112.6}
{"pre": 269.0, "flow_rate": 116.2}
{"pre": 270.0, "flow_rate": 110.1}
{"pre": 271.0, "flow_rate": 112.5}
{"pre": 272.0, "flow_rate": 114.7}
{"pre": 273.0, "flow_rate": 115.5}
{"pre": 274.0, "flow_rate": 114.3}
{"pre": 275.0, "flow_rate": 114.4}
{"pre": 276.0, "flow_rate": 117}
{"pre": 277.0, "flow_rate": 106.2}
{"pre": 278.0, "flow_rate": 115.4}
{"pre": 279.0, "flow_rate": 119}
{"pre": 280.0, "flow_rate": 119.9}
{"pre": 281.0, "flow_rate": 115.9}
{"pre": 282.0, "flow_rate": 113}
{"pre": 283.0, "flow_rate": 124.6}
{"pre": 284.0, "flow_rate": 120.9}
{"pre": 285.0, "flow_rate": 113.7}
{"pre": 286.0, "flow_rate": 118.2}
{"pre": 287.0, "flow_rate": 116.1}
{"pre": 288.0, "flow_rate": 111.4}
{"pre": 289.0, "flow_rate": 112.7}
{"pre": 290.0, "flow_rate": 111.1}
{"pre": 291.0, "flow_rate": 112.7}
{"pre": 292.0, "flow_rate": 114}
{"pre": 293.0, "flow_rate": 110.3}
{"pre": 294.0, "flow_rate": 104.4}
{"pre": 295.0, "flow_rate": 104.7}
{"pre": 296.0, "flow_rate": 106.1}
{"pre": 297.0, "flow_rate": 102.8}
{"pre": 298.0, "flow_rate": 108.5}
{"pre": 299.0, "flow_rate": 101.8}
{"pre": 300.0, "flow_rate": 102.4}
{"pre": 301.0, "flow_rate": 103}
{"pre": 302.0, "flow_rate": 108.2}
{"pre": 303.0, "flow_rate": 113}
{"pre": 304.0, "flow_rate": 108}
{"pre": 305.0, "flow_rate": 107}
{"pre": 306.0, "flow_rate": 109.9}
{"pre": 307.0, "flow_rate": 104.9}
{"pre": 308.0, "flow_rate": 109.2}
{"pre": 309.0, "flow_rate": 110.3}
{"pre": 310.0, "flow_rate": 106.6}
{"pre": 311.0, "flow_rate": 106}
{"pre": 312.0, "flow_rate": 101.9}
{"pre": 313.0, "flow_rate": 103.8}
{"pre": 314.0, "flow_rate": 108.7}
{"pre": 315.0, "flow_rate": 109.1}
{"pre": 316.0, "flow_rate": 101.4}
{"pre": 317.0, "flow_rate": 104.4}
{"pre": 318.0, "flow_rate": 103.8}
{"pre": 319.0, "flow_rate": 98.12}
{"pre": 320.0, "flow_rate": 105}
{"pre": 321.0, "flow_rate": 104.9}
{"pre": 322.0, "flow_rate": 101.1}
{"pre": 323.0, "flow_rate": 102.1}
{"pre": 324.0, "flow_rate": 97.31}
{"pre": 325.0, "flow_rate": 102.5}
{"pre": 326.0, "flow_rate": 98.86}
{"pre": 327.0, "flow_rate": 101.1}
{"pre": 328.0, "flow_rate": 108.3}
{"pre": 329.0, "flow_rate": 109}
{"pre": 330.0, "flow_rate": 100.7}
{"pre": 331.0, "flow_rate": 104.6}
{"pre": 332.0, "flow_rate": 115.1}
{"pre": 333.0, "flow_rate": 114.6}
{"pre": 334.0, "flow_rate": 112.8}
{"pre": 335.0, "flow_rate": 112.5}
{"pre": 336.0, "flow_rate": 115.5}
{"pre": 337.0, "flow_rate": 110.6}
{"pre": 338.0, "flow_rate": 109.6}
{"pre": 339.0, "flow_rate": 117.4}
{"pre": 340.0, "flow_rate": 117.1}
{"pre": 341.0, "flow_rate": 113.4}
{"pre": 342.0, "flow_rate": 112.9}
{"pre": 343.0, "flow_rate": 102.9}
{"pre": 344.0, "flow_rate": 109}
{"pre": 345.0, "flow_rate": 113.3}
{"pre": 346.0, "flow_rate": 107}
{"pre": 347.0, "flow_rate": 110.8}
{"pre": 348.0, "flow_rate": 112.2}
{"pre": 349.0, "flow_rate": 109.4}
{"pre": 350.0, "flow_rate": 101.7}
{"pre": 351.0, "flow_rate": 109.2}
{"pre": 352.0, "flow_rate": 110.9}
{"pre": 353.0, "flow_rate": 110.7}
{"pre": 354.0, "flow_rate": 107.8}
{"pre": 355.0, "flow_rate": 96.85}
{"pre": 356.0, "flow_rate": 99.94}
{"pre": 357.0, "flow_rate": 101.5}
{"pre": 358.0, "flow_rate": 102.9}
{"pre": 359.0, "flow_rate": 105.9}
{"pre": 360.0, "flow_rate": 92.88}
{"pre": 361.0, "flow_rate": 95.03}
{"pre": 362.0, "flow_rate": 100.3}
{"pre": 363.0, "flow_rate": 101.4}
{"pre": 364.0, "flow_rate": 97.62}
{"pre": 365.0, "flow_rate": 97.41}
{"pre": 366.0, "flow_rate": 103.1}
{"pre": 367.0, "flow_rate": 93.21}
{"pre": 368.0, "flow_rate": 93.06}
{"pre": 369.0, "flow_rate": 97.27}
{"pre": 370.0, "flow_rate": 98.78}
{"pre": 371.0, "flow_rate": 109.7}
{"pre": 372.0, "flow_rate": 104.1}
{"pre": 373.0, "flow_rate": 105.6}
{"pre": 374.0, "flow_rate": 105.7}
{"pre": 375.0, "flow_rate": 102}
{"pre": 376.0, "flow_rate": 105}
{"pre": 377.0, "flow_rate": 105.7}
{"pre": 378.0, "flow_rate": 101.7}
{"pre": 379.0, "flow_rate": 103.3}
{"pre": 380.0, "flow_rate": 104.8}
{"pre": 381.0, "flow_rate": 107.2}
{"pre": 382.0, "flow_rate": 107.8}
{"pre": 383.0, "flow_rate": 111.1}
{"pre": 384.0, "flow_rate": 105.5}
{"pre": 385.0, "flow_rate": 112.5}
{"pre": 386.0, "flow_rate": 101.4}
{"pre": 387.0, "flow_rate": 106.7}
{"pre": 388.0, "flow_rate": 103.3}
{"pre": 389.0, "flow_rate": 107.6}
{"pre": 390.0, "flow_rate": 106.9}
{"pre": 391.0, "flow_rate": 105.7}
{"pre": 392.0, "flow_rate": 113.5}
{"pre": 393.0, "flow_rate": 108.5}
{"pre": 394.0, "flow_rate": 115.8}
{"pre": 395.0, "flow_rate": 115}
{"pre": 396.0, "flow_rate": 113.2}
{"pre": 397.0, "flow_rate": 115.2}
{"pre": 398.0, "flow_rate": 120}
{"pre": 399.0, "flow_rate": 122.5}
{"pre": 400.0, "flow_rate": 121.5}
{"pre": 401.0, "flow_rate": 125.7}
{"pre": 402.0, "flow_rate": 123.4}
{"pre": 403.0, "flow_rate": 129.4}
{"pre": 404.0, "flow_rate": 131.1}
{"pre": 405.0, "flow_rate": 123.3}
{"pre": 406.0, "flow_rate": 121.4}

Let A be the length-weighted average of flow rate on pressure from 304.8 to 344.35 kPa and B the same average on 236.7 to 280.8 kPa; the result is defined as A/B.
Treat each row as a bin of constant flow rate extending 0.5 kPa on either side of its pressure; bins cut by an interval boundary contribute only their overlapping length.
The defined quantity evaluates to 1.07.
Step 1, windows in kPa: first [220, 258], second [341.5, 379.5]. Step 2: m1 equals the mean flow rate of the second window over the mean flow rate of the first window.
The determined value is 1.18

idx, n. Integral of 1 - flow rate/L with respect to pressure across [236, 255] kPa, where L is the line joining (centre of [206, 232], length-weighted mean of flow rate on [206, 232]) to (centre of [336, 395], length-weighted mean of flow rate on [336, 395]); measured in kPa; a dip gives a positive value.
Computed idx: 4.0 kPa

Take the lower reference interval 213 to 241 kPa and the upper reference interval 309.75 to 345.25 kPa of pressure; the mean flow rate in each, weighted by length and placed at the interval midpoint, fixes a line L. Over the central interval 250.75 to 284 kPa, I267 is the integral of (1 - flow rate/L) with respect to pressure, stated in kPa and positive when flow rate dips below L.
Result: -3.24 kPa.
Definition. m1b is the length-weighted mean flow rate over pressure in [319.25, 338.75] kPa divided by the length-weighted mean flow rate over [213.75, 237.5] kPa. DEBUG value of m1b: 1.1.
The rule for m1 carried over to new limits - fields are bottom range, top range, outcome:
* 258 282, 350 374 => 0.90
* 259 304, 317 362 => 0.95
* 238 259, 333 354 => 1.26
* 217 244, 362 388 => 1.15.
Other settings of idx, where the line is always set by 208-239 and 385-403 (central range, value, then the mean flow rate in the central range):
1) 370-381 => 0.7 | 105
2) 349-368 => 1.6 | 102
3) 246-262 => 1.1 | 95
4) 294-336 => 0.5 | 106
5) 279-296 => -1.5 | 114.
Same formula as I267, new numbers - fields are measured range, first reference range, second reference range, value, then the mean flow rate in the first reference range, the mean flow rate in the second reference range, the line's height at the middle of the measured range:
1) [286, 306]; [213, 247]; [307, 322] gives -1.2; 92.2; 105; 102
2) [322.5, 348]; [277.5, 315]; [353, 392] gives -0.5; 110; 103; 107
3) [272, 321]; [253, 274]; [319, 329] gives -2.1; 109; 102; 105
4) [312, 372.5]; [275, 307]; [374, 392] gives 1.8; 111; 106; 108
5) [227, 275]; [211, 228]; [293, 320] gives 4.9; 106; 106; 106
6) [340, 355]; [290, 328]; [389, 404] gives 0.2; 105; 117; 111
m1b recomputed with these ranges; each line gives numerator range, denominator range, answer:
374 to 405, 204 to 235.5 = 1.08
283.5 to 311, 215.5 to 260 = 1.19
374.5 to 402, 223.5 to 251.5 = 1.30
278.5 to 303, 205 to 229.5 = 1.03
